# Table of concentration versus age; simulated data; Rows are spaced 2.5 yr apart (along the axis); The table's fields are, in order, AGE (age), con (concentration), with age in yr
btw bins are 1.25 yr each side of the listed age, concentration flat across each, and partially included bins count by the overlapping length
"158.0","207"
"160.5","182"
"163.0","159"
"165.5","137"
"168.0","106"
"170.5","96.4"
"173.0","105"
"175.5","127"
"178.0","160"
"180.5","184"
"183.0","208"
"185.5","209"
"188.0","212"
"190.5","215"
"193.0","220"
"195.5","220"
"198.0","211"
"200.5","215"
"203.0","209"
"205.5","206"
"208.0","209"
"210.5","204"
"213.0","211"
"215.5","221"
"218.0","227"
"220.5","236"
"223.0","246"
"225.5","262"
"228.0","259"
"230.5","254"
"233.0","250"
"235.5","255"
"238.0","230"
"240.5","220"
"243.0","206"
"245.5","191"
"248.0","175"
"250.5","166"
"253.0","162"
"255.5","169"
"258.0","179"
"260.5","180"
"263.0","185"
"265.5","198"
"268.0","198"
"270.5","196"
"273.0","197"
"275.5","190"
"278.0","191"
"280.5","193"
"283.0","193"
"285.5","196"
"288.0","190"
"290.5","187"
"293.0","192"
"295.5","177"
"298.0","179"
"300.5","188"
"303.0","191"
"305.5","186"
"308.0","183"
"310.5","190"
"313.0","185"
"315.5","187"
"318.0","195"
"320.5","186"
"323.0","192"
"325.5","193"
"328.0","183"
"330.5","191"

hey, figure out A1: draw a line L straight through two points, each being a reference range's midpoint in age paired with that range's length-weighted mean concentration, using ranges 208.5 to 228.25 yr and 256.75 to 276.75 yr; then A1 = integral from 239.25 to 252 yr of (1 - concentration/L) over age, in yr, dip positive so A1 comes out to 1.06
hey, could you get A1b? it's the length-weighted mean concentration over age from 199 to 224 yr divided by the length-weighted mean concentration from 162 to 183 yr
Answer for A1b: 1.58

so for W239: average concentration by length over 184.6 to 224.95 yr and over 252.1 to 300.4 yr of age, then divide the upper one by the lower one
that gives 0.9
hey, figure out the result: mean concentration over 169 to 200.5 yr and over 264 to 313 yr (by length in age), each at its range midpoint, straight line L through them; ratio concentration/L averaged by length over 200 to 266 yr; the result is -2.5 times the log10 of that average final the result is -0.15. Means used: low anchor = 181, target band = 212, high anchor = 190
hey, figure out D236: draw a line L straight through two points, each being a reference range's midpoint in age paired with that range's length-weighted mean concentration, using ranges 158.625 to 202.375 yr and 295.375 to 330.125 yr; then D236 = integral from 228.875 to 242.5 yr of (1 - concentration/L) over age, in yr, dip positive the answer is -4.5 yr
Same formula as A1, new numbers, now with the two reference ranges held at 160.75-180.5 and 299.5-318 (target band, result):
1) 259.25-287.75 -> -3.0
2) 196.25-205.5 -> -4.2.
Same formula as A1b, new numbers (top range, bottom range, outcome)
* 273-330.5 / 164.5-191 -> 1.19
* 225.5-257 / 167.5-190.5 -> 1.32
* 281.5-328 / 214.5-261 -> 0.87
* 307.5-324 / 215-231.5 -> 0.77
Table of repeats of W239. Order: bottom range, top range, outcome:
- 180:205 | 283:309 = 0.89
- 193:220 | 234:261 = 0.91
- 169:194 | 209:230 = 1.35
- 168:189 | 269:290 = 1.22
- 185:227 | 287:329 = 0.85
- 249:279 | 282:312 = 1.02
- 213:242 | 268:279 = 0.81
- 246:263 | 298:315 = 1.07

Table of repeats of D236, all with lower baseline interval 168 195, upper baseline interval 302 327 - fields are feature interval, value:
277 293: -0.58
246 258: 0.68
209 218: -1.95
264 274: -0.77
